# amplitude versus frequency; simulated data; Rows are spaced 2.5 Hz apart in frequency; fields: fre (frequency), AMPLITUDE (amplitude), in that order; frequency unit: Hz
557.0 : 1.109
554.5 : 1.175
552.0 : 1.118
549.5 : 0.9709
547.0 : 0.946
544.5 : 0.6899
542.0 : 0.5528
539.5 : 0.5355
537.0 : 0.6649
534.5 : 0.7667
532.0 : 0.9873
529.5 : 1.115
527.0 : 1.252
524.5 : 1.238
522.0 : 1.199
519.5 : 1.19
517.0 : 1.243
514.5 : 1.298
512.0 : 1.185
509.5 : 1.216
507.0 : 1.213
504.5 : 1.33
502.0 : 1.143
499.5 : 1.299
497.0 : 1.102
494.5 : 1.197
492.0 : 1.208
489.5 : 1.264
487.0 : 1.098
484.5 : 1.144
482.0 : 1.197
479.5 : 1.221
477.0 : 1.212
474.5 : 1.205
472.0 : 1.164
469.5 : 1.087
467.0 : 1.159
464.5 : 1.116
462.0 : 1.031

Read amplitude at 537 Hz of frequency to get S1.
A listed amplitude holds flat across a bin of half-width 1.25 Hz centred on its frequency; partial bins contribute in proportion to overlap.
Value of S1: 0.6649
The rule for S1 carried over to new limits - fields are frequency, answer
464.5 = 1.116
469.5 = 1.087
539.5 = 0.5355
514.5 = 1.298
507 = 1.213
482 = 1.197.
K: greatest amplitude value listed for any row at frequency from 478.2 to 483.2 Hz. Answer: 1.221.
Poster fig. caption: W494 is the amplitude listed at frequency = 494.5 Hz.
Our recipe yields 1.197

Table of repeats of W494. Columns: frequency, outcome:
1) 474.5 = 1.205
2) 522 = 1.199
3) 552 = 1.118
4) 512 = 1.185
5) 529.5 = 1.115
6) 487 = 1.098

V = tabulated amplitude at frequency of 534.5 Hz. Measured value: 0.7667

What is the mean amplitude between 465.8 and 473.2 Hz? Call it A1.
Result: 1.14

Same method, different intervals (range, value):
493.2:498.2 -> 1.15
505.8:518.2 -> 1.23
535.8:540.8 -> 0.599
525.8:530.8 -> 1.18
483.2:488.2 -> 1.12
